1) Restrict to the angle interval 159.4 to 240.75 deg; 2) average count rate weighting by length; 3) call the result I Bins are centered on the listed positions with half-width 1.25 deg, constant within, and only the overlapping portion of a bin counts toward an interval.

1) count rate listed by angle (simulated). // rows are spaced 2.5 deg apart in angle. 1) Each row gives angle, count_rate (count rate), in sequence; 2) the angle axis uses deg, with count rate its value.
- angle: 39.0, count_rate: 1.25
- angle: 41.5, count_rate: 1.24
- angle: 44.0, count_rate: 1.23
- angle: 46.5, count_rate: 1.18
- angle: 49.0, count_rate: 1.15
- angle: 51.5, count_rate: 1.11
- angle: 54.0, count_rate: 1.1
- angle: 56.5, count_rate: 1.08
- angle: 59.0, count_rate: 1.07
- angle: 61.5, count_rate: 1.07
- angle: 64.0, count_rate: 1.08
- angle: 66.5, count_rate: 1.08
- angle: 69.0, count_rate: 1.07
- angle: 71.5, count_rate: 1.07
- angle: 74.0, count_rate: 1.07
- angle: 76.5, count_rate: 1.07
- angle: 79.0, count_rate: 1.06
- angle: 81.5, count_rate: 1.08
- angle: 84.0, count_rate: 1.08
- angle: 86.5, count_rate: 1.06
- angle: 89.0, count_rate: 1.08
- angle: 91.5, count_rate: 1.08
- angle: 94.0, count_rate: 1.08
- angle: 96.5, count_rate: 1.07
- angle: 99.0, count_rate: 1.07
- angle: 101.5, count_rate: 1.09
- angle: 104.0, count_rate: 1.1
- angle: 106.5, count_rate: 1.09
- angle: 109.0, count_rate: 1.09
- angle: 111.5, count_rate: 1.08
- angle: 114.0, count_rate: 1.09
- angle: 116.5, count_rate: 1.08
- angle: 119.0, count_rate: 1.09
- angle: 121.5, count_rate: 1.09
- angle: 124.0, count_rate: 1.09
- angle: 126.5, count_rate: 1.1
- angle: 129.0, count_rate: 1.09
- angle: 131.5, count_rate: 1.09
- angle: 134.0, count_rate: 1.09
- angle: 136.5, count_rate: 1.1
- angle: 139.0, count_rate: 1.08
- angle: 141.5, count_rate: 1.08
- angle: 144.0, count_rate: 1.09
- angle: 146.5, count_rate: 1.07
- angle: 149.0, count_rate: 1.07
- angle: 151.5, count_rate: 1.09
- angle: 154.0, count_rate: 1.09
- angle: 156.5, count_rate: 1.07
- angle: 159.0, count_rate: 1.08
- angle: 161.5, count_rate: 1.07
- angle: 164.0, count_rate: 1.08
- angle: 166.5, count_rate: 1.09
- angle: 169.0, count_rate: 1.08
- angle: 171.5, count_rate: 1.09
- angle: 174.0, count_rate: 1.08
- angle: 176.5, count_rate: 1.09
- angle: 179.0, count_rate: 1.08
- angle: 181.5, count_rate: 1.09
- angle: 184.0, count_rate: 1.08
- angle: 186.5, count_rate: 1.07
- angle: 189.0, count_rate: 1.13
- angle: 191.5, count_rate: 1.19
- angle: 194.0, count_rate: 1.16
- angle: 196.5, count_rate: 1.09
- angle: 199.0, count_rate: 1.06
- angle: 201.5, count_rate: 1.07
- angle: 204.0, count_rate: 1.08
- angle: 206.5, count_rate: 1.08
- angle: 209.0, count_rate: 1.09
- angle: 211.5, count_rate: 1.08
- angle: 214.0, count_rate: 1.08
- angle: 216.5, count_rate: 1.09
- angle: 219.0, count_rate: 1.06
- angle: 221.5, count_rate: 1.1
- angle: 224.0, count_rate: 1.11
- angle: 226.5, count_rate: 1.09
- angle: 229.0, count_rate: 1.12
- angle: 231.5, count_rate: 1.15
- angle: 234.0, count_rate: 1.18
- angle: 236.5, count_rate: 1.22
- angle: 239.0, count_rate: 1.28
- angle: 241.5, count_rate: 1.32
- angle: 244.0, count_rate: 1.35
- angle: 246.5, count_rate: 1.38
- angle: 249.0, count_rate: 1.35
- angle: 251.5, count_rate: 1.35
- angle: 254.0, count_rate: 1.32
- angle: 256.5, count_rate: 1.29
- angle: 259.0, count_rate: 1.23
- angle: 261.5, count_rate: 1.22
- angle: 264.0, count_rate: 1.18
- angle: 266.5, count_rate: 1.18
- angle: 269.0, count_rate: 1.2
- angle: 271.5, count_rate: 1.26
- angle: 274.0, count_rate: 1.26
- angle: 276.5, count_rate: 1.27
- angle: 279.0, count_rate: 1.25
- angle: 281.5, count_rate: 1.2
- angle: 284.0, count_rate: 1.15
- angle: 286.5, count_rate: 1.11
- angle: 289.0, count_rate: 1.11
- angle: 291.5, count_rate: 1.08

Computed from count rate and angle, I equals 1.11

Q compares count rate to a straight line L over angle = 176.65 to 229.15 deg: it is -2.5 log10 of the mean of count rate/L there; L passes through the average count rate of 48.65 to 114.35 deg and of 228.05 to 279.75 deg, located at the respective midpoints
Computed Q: 0.10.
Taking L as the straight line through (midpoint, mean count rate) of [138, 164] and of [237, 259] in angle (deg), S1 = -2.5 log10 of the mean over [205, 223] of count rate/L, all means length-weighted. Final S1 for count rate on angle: 0.14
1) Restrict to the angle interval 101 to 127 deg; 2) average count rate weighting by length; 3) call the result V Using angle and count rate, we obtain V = 1.09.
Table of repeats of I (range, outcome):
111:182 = 1.08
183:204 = 1.1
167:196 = 1.1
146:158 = 1.08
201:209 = 1.08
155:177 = 1.08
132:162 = 1.08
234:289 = 1.25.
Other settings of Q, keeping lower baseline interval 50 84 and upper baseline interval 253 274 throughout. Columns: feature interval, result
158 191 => 0.07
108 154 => 0.04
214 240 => 0.07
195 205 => 0.10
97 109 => 0.02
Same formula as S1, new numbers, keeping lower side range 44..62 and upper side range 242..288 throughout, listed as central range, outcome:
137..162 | 0.10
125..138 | 0.07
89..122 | 0.07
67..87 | 0.06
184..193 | 0.08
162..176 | 0.10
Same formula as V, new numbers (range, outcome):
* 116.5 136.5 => 1.09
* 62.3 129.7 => 1.08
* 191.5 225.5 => 1.09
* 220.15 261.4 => 1.24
